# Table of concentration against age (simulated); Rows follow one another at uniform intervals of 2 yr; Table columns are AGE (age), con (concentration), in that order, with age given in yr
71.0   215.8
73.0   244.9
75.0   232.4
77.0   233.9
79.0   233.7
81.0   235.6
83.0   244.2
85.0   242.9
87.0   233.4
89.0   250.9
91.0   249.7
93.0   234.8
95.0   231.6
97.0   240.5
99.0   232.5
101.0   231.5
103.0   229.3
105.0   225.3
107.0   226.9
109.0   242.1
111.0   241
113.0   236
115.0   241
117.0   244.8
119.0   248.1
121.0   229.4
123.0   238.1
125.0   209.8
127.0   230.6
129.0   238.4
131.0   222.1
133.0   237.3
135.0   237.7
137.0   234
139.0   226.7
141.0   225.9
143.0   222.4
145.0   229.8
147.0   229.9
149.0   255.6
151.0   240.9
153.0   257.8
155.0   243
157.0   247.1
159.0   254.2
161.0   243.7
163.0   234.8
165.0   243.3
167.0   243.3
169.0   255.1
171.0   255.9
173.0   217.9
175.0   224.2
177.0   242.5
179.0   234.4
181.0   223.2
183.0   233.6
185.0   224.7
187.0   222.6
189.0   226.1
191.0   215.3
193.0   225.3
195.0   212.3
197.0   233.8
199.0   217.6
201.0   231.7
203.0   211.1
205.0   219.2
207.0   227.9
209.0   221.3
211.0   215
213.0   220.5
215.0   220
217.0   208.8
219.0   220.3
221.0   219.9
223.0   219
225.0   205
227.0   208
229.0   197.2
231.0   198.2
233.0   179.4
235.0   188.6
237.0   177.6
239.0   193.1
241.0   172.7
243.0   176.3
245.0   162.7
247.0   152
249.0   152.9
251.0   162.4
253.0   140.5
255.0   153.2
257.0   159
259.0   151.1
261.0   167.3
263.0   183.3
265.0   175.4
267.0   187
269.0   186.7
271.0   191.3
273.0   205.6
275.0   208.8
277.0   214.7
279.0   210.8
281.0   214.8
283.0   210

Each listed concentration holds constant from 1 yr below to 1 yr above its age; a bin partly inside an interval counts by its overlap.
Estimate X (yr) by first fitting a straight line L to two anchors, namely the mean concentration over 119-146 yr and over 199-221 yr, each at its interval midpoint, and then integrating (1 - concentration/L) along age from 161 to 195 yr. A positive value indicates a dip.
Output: -1.28 yr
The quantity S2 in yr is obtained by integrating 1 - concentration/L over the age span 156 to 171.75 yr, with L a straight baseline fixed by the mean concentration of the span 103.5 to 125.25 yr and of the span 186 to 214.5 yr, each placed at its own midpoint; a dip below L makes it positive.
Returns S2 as -1.36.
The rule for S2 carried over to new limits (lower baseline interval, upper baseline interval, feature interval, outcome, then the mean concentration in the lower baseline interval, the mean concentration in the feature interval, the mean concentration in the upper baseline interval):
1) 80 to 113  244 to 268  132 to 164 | -3.9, 237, 239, 162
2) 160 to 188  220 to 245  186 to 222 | -1.1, 236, 220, 193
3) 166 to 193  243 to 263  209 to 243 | -3.1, 232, 202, 158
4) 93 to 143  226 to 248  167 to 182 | -2.0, 233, 237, 182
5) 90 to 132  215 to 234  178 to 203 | -1.1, 234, 224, 207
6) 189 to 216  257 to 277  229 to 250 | 2.5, 221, 176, 184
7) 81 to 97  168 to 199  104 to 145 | 0.6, 241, 233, 229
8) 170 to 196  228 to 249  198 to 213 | -0.9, 228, 221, 178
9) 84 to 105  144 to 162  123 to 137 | 0.7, 237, 230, 245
